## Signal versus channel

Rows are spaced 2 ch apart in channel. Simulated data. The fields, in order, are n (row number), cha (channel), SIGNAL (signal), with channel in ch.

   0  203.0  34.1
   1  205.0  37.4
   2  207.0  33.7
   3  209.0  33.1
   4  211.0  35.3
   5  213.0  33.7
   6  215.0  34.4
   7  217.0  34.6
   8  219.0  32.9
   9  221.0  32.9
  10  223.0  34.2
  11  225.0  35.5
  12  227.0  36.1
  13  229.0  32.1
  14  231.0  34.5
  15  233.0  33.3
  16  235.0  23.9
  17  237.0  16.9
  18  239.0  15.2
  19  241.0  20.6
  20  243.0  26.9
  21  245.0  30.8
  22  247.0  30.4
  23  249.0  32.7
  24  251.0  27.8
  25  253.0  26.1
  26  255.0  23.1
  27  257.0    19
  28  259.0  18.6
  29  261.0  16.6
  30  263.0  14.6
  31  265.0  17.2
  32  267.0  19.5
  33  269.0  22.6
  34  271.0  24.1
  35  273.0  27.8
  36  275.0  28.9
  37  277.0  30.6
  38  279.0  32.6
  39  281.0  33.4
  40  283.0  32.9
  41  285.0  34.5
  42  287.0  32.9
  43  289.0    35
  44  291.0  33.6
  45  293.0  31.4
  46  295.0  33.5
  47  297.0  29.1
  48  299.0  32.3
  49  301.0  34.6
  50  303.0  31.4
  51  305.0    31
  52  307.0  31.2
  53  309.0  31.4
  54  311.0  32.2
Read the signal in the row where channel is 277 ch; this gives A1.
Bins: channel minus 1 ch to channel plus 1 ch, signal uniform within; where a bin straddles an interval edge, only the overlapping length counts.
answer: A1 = 30.6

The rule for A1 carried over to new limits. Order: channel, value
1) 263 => 14.6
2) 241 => 20.6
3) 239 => 15.2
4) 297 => 29.1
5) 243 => 26.9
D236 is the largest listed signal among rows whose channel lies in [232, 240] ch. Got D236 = 33.3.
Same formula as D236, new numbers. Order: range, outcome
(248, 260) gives 32.7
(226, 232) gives 36.1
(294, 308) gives 34.6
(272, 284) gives 33.4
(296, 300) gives 32.3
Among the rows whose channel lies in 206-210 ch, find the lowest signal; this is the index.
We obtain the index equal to 33.1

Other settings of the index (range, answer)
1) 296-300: 29.1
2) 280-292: 32.9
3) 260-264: 14.6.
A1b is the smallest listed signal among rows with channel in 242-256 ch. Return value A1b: 23.1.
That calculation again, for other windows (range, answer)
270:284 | 24.1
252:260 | 18.6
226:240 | 15.2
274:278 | 28.9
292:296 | 31.4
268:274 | 22.6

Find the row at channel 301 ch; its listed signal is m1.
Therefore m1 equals 34.6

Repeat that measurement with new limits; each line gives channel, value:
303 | 31.4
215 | 34.4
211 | 35.3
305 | 31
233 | 33.3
